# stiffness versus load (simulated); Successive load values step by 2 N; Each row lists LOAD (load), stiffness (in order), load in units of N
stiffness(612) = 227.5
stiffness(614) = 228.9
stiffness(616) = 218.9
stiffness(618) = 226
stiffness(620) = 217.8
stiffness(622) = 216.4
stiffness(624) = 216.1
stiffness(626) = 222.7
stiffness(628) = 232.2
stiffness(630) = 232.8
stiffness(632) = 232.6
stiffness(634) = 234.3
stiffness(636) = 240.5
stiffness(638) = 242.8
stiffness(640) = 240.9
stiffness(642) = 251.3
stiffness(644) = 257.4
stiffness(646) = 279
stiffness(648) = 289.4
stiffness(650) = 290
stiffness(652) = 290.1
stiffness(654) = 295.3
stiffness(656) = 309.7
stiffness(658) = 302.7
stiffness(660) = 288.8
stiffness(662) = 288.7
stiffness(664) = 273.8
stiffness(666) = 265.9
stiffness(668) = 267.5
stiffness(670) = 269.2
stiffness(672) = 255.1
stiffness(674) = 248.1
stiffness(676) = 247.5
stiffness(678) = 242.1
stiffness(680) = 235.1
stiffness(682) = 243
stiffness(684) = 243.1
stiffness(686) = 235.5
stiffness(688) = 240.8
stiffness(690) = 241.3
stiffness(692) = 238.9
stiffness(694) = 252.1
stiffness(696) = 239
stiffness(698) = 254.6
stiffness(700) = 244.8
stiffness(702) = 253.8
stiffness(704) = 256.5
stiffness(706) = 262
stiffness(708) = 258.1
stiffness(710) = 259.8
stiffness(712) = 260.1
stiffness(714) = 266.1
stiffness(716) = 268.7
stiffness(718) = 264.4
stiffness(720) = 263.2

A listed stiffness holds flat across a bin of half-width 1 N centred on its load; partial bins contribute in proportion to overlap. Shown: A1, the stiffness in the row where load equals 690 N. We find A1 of 241.3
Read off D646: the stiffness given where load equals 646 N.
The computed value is 279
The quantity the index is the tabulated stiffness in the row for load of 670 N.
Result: 269.2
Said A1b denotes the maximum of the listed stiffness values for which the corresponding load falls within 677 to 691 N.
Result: 243.1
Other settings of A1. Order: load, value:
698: 254.6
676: 247.5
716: 268.7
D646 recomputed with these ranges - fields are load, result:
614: 228.9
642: 251.3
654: 295.3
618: 226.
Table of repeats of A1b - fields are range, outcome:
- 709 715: 266.1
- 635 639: 242.8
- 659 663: 288.8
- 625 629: 232.2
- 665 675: 269.2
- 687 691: 241.3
